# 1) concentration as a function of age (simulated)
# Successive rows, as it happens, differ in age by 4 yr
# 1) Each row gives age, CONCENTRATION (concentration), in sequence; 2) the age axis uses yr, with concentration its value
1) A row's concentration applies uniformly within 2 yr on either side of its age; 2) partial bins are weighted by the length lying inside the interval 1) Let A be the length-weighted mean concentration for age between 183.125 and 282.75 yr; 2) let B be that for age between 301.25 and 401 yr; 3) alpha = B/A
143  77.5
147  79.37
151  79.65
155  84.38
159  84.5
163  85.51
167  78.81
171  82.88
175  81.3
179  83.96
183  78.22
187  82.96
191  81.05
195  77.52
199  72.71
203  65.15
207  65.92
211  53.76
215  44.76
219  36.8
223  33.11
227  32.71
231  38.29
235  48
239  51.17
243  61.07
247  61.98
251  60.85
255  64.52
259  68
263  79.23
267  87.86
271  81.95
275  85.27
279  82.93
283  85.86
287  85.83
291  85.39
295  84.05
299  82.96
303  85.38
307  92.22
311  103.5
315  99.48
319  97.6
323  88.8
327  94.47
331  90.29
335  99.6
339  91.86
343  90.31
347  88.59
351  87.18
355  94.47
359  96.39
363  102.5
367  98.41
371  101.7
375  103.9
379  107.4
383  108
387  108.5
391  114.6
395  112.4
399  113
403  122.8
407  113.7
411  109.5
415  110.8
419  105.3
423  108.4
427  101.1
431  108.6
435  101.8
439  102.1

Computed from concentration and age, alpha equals 1.55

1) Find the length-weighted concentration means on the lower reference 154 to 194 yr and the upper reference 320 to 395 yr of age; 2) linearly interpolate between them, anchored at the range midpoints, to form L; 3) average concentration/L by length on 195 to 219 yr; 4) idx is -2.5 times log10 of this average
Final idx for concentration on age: 0.38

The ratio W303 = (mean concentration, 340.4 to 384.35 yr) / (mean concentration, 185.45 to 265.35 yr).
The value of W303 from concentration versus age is 1.66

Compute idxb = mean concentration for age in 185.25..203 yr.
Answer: 77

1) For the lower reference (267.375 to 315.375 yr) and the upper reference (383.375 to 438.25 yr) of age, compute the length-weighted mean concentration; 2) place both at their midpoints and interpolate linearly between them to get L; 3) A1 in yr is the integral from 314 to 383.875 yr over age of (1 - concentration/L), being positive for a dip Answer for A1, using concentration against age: 1.24 yr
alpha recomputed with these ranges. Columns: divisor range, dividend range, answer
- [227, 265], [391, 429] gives 1.92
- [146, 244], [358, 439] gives 1.62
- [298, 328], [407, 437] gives 1.15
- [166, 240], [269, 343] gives 1.44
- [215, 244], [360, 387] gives 2.44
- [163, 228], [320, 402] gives 1.49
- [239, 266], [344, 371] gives 1.45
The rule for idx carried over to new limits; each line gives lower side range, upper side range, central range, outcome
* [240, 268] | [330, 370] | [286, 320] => -0.12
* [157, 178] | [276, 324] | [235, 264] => 0.36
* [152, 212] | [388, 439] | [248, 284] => 0.17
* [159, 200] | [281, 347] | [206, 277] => 0.42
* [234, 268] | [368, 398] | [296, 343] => -0.07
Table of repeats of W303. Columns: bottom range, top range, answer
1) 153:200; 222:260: 0.64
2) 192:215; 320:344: 1.41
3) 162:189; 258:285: 1.00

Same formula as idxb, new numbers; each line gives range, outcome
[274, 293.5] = 85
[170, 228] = 65.1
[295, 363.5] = 92.8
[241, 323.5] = 82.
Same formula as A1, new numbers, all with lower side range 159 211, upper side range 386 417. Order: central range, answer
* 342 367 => 2.8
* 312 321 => 0.0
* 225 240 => 7.6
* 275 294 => 1.8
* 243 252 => 2.7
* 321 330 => 0.8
